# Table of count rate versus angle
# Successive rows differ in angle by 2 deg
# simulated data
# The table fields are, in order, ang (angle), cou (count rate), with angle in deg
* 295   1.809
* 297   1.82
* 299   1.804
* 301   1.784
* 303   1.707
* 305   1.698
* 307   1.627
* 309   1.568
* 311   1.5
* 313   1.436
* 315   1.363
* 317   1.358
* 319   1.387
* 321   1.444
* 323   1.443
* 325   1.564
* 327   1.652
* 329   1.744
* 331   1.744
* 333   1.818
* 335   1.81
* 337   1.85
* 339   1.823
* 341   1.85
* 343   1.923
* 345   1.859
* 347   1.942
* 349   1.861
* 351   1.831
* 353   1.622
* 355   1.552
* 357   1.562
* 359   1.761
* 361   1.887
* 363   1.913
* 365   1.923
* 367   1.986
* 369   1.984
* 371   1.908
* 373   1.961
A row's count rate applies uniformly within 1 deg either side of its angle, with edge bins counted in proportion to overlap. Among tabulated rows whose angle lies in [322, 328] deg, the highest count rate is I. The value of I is 1.652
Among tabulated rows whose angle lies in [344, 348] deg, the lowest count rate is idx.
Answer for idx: 1.859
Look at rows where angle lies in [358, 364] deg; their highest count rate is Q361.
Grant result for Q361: 1.913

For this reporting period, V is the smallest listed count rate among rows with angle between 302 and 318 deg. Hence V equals 1.358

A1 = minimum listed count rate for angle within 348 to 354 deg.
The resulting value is 1.622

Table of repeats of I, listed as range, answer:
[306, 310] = 1.627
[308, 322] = 1.568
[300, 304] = 1.784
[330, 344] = 1.923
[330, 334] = 1.818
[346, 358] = 1.942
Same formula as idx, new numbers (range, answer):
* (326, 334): 1.652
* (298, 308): 1.627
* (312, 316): 1.363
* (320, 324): 1.443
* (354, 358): 1.552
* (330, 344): 1.744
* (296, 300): 1.804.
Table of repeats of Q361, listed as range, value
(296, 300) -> 1.82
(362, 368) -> 1.986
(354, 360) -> 1.761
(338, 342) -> 1.85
